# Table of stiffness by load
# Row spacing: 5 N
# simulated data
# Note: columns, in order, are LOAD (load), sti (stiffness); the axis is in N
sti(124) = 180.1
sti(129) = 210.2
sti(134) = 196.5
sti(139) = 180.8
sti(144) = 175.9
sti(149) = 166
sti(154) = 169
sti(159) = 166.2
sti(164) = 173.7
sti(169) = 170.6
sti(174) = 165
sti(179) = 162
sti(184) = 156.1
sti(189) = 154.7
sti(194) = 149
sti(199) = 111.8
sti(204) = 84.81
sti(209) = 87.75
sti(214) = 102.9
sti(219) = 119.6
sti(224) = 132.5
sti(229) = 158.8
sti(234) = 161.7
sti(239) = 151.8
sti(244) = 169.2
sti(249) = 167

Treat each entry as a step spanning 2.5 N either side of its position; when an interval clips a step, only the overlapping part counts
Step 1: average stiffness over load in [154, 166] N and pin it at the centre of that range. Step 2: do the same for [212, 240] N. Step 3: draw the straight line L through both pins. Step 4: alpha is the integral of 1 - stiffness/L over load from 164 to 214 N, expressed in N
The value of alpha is 6.0 N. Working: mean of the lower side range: 170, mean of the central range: 138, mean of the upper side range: 138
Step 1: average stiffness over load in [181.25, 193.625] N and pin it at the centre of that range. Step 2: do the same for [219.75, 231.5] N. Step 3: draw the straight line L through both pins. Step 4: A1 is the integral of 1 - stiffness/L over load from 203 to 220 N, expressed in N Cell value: 5.59 N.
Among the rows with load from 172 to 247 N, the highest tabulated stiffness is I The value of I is 169.2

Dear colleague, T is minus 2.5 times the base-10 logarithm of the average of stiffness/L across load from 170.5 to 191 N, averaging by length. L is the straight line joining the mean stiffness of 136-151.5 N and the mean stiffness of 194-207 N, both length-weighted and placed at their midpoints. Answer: -0.22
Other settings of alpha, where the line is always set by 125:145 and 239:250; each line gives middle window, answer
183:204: 5.0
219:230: 2.0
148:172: 2.1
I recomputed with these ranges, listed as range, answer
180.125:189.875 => 156.1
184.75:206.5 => 154.7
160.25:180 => 173.7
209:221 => 119.6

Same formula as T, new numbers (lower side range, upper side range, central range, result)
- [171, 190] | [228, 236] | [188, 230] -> 0.31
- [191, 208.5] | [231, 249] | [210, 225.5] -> 0.18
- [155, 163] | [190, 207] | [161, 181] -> -0.10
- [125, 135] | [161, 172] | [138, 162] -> 0.08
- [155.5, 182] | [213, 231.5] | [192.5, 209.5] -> 0.32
